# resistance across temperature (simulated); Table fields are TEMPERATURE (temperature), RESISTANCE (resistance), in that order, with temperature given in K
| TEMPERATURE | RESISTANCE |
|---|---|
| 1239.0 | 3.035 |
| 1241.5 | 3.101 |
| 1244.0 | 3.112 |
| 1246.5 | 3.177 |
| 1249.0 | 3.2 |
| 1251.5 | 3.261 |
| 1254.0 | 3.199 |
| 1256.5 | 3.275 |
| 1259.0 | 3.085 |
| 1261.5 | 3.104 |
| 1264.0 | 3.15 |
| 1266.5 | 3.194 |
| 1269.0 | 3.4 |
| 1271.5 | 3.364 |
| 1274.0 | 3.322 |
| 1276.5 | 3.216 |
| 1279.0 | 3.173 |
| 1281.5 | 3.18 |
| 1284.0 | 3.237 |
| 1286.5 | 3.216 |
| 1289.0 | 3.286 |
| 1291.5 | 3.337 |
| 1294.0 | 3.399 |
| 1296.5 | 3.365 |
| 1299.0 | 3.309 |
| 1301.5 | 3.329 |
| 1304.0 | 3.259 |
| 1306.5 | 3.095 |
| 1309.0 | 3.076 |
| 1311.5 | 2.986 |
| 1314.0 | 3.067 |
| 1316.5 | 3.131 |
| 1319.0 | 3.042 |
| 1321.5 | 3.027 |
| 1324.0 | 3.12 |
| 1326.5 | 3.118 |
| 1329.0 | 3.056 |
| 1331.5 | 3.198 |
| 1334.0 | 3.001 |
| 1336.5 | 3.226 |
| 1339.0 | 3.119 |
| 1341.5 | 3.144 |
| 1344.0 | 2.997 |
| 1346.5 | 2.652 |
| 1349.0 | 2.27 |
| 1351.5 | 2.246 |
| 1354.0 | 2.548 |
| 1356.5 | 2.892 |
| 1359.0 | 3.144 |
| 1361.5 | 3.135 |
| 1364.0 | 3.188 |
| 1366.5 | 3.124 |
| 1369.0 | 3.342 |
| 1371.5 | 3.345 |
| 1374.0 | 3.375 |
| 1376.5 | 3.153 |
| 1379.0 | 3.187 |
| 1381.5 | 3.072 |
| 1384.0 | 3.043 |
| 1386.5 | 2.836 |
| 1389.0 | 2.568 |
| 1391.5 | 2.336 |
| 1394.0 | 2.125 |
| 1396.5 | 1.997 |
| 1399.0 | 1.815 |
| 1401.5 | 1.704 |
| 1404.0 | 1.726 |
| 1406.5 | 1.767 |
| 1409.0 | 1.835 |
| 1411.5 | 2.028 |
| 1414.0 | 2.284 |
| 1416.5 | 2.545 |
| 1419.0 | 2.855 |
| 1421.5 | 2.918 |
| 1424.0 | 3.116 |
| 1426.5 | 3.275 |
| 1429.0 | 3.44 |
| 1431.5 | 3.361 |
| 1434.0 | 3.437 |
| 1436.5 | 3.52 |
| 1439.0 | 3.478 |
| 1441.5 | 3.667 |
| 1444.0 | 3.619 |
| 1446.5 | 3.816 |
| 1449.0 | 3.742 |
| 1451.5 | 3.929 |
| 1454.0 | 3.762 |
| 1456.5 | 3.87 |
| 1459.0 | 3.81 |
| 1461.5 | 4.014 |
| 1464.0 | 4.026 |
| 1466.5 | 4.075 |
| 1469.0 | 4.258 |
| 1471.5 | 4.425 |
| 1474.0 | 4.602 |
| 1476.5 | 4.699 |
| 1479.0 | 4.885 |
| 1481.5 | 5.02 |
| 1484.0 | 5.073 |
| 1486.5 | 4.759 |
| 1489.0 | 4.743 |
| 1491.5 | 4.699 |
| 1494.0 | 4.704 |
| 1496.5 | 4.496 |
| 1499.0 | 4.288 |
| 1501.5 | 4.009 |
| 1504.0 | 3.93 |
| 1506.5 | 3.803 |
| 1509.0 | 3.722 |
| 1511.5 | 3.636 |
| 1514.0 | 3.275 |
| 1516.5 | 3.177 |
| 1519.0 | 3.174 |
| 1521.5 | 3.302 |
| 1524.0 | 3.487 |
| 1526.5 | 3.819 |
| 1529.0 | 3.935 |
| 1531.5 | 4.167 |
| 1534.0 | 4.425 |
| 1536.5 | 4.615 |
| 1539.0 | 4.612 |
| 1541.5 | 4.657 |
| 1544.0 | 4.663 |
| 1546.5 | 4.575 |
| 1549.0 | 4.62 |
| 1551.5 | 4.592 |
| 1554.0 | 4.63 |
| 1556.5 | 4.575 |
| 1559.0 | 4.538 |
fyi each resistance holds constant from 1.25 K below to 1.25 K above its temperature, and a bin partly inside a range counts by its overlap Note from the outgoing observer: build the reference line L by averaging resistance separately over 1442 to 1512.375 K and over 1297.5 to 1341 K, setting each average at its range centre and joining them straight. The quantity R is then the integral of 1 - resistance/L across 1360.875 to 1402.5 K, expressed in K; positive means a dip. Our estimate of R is 8.9 K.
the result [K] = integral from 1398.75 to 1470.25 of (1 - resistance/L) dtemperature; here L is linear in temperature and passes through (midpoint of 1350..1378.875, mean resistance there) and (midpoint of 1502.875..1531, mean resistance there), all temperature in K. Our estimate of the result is 2.7 K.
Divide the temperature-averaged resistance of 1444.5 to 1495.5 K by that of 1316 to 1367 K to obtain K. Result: 1.46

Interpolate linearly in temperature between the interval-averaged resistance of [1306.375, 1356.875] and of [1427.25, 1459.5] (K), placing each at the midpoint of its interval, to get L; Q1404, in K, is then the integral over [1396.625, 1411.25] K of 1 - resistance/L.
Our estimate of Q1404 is 6.86 K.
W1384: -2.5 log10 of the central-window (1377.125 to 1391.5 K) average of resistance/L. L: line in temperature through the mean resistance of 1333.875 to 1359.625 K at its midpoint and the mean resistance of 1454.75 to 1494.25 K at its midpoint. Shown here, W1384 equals 0.14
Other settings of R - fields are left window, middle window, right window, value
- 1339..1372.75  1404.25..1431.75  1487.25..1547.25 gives 6.26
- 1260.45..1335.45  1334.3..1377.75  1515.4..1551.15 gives 5.39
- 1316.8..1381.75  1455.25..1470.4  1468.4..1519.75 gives -0.05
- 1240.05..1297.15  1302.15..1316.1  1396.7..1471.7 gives 0.46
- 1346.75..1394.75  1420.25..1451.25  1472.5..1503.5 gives 3.25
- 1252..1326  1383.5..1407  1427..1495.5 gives 9.89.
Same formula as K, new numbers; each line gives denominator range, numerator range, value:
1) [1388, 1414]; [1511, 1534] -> 1.80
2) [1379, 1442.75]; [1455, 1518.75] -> 1.58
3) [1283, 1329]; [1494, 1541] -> 1.23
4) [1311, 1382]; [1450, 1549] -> 1.38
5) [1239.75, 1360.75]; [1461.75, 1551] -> 1.36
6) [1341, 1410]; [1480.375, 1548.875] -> 1.57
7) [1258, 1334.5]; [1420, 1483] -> 1.21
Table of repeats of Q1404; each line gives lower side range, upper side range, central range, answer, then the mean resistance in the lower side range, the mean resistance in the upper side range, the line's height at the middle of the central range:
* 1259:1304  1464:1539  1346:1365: 4.3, 3.26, 4.18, 3.57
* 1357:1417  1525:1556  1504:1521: 2.5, 2.62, 4.44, 4.11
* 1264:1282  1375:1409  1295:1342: -3.4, 3.26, 2.4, 2.93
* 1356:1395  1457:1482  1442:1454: 0.8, 3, 4.35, 4.04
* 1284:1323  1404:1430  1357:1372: -1.8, 3.2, 2.56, 2.85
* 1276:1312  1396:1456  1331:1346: 0.2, 3.24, 2.92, 3.13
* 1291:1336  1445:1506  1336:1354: 3.2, 3.16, 4.31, 3.38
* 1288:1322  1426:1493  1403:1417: 6.6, 3.2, 4.09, 3.8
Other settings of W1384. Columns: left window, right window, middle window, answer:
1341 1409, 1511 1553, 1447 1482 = -0.21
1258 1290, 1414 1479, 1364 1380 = 0.08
